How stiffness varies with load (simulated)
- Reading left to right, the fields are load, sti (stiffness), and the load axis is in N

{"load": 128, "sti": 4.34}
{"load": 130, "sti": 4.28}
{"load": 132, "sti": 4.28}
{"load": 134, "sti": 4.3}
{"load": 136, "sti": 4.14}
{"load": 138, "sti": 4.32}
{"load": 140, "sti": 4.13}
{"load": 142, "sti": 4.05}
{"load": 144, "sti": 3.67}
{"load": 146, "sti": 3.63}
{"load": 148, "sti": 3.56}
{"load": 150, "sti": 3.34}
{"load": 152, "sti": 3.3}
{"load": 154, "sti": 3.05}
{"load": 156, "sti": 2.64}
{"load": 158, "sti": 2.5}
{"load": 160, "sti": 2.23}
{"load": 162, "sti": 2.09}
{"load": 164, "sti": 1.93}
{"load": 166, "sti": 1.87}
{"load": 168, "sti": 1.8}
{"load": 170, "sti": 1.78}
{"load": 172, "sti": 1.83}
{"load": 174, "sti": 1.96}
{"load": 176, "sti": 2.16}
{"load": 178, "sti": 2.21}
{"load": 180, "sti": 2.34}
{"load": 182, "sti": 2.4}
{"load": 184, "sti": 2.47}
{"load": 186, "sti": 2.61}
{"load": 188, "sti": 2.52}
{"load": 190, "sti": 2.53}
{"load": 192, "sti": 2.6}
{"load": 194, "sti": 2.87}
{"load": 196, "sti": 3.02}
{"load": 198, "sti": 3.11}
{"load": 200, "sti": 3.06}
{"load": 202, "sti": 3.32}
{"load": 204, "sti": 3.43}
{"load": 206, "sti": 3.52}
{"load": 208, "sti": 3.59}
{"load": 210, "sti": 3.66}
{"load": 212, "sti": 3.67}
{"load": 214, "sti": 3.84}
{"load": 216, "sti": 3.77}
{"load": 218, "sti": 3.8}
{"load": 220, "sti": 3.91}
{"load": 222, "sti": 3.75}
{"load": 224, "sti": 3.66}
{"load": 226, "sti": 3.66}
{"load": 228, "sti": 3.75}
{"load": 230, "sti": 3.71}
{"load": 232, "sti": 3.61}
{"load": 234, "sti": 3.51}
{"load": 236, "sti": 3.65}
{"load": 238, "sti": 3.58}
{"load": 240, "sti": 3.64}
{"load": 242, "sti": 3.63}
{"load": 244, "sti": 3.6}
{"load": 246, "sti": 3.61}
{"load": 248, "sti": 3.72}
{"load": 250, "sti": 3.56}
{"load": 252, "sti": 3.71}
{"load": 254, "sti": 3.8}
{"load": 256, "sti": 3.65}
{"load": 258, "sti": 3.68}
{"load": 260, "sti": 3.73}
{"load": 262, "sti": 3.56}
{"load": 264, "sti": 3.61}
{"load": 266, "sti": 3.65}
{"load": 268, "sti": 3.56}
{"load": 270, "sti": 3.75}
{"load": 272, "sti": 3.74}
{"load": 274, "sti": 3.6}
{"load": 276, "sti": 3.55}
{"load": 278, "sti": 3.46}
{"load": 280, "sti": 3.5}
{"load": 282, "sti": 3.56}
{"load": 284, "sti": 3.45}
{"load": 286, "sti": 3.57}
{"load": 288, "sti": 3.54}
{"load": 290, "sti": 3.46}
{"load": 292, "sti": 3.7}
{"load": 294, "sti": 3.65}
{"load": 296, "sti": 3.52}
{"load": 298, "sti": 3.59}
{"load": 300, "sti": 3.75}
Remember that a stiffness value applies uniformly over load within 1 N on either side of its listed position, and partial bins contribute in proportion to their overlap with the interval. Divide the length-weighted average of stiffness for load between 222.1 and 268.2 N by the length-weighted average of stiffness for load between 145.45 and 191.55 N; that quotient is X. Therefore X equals 1.48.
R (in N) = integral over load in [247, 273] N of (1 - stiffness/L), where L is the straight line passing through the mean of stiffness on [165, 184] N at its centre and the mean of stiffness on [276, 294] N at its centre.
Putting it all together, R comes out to -3.8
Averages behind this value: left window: 2.06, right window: 3.54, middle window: 3.67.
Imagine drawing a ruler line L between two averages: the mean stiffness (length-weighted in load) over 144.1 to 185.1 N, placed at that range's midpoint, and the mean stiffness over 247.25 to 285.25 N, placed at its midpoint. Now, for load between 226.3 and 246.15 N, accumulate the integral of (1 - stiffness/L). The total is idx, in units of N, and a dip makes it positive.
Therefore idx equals -2.1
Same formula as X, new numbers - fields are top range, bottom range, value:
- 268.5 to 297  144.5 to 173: 1.40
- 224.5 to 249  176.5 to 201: 1.38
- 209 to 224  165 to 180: 1.91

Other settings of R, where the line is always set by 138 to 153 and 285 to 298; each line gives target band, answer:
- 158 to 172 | 6.5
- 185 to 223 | 3.8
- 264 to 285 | 0.0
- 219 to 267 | -0.6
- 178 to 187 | 3.1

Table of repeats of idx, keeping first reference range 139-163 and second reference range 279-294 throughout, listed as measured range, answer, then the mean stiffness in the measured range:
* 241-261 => -1.3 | 3.67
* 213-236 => -2.3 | 3.72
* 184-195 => 2.3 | 2.61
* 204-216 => -1.1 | 3.65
